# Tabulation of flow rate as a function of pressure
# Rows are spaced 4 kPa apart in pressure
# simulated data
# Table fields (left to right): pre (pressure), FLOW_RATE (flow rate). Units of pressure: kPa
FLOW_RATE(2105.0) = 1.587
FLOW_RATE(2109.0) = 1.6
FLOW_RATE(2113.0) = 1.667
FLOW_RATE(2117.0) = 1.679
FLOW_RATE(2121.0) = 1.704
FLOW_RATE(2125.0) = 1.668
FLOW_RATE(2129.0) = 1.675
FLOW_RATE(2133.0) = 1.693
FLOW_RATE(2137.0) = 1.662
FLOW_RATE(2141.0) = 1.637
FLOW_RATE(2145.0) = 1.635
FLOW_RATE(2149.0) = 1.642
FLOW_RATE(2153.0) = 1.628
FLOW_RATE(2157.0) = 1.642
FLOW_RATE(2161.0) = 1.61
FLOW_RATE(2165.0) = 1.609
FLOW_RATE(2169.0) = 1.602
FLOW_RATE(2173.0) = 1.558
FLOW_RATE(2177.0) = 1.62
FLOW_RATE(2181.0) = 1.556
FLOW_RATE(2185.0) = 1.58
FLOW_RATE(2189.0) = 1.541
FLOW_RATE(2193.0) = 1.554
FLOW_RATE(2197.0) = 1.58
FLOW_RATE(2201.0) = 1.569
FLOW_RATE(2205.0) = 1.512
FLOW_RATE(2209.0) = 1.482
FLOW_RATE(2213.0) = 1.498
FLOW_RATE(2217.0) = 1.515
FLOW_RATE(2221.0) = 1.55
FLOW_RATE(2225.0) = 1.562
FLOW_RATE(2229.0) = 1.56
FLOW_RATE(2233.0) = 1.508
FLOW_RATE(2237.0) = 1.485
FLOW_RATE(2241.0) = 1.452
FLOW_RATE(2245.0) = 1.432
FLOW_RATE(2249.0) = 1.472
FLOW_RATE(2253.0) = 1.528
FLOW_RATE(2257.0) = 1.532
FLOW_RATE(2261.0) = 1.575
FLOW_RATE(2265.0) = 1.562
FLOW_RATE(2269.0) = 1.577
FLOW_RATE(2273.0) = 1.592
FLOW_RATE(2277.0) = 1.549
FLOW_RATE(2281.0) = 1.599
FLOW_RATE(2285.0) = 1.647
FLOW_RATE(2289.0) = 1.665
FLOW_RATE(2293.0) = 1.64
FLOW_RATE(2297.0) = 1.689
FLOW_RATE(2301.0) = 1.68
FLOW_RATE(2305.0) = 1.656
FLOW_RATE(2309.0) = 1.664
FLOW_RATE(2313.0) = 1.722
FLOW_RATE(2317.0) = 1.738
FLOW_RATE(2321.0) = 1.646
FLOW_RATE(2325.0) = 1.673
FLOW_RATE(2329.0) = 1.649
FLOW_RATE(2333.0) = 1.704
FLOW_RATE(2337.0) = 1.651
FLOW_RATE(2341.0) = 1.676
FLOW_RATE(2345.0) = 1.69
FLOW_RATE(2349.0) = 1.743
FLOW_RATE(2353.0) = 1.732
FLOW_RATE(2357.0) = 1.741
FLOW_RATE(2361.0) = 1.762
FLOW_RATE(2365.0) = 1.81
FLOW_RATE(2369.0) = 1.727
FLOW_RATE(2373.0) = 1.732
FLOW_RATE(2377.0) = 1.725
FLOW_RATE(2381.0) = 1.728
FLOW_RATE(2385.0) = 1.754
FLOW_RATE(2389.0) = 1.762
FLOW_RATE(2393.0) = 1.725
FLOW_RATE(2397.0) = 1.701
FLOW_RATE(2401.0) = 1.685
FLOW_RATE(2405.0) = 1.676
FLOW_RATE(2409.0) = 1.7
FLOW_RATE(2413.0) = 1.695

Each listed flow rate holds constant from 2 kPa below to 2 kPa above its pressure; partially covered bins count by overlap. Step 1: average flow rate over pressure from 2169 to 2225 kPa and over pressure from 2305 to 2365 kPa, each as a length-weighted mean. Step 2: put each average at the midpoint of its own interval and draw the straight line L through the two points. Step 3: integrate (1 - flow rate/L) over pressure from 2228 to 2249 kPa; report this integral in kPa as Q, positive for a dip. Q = 1.5 kPa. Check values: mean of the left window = 1.55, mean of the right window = 1.7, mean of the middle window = 1.48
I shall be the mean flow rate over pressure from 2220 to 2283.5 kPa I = 1.53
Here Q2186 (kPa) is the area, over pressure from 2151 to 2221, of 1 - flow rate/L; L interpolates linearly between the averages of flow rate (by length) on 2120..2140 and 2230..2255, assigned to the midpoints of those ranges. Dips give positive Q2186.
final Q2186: 0.6 kPa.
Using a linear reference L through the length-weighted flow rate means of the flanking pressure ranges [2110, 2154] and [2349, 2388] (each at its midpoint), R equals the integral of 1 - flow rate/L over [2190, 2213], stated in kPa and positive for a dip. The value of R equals 2.1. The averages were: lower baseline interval 1.66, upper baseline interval 1.75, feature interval 1.54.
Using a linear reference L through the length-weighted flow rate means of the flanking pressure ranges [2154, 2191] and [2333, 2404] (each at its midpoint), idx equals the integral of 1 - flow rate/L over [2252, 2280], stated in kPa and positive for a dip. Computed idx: 1.6 kPa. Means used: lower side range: 1.59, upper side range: 1.72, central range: 1.56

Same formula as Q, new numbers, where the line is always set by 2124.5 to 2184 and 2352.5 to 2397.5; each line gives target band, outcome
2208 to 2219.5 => 1.09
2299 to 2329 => 0.54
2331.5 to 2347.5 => 0.40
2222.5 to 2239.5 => 1.43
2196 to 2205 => 0.50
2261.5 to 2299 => 1.81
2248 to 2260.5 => 1.18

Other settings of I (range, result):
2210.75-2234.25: 1.53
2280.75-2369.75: 1.69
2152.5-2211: 1.57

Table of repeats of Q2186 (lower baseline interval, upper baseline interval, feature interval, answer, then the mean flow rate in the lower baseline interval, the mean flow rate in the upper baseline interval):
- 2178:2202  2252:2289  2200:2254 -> 2.2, 1.57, 1.58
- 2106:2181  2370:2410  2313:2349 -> 0.3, 1.64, 1.72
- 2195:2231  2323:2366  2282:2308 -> -0.3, 1.54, 1.71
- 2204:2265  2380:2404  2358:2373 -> -0.6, 1.51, 1.72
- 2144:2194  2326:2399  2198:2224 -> 1.6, 1.6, 1.72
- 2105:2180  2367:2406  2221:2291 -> 5.4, 1.64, 1.72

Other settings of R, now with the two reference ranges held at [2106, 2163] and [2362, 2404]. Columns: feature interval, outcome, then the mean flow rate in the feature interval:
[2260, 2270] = 0.7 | 1.57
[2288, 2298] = 0.2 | 1.66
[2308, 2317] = 0.0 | 1.71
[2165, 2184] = 0.9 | 1.59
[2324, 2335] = 0.3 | 1.68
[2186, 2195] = 0.6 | 1.55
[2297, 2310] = 0.3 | 1.67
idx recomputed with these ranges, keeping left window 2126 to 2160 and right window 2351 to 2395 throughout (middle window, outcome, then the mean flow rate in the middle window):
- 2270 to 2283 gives 1.0 kPa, 1.58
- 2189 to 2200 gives 0.7 kPa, 1.56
